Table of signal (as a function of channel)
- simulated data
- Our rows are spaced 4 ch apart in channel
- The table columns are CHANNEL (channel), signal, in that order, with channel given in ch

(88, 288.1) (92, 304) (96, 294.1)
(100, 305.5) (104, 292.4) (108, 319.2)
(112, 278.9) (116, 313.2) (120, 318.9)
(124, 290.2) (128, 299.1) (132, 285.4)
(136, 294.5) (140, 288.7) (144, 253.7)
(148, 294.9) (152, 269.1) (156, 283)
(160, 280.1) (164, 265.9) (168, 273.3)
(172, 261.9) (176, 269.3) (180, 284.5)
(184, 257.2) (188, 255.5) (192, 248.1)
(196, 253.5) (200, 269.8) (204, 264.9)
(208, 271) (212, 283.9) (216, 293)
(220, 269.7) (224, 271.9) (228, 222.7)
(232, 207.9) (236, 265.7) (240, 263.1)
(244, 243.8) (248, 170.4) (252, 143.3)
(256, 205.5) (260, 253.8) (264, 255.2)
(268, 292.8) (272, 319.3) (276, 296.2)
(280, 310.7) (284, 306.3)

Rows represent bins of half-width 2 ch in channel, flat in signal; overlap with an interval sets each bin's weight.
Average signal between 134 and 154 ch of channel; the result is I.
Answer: 280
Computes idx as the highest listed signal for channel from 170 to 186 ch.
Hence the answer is 284.5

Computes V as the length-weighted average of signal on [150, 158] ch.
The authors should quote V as 276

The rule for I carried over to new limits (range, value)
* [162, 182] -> 271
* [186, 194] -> 252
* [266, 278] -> 303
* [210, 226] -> 280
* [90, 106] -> 299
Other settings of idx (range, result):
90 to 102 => 305.5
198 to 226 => 293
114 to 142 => 318.9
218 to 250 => 271.9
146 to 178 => 294.9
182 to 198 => 257.2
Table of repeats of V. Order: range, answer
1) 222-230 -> 247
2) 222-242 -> 246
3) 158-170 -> 273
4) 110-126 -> 300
